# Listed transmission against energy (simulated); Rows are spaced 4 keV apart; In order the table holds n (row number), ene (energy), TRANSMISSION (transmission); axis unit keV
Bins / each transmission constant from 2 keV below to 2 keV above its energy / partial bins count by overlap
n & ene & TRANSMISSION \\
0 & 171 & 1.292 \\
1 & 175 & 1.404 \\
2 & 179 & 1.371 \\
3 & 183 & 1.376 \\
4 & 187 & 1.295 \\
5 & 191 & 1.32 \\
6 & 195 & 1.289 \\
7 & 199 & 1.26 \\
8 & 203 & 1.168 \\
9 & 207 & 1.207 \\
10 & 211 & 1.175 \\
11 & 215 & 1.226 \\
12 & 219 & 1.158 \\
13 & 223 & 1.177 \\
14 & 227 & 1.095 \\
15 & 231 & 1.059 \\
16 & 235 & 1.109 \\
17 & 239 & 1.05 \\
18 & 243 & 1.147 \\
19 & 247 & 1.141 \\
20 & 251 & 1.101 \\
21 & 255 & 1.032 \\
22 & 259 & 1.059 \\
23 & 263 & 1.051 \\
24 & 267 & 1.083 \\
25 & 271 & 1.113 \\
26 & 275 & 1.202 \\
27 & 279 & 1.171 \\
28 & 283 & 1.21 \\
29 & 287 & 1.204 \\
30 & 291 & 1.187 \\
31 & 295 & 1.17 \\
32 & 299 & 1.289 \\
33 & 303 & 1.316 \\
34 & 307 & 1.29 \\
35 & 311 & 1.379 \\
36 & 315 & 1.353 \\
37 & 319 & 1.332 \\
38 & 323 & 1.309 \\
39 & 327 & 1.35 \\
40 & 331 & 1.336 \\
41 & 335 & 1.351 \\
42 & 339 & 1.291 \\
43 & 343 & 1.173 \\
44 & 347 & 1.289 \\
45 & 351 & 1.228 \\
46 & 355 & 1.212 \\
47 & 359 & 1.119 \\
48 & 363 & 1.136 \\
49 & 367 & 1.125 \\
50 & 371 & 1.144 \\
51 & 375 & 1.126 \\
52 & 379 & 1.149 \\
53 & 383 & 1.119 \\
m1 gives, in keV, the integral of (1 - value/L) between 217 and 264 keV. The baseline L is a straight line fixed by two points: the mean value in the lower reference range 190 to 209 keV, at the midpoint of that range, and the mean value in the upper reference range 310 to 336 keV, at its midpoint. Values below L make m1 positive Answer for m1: 6.5 keV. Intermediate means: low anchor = 1.25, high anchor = 1.34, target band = 1.1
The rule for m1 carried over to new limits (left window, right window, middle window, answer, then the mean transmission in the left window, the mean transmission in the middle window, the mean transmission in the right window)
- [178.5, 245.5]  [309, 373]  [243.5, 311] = 3.3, 1.2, 1.17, 1.26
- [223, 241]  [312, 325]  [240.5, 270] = 1.7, 1.09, 1.09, 1.33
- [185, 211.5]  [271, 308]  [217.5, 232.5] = 1.4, 1.25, 1.12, 1.22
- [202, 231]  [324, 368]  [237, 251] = 0.8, 1.16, 1.11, 1.24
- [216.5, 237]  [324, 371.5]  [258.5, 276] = 0.9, 1.12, 1.1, 1.23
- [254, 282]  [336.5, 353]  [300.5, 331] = -3.5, 1.11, 1.33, 1.25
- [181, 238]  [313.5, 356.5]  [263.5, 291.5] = 2.1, 1.21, 1.16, 1.29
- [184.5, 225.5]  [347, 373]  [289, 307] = -0.8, 1.23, 1.25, 1.17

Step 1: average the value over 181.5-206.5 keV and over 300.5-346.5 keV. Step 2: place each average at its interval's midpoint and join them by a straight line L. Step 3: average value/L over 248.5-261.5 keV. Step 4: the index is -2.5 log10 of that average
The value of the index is 0.21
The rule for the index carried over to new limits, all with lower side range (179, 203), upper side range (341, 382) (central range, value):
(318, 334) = -0.117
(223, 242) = 0.163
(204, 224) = 0.084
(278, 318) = -0.038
